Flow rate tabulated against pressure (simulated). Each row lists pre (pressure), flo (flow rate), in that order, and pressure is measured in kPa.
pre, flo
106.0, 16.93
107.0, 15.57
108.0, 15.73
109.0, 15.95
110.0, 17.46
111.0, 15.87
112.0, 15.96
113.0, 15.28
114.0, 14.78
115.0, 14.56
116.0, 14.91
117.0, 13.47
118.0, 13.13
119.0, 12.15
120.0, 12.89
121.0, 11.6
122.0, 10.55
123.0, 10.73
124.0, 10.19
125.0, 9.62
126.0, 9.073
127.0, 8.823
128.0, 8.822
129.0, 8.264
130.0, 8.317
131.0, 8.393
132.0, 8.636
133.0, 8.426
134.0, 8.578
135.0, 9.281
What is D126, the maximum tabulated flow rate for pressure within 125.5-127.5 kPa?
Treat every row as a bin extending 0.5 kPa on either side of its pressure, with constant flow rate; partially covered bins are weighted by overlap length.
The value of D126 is 9.073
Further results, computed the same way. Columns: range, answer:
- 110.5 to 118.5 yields 15.96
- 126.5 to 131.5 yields 8.823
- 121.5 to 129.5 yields 10.73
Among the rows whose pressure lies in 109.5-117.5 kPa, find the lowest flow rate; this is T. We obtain 13.47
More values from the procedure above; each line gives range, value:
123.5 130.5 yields 8.264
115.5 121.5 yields 11.6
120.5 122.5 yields 10.55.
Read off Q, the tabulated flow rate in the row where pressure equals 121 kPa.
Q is 11.6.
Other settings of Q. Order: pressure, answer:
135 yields 9.281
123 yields 10.73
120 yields 12.89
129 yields 8.264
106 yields 16.93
